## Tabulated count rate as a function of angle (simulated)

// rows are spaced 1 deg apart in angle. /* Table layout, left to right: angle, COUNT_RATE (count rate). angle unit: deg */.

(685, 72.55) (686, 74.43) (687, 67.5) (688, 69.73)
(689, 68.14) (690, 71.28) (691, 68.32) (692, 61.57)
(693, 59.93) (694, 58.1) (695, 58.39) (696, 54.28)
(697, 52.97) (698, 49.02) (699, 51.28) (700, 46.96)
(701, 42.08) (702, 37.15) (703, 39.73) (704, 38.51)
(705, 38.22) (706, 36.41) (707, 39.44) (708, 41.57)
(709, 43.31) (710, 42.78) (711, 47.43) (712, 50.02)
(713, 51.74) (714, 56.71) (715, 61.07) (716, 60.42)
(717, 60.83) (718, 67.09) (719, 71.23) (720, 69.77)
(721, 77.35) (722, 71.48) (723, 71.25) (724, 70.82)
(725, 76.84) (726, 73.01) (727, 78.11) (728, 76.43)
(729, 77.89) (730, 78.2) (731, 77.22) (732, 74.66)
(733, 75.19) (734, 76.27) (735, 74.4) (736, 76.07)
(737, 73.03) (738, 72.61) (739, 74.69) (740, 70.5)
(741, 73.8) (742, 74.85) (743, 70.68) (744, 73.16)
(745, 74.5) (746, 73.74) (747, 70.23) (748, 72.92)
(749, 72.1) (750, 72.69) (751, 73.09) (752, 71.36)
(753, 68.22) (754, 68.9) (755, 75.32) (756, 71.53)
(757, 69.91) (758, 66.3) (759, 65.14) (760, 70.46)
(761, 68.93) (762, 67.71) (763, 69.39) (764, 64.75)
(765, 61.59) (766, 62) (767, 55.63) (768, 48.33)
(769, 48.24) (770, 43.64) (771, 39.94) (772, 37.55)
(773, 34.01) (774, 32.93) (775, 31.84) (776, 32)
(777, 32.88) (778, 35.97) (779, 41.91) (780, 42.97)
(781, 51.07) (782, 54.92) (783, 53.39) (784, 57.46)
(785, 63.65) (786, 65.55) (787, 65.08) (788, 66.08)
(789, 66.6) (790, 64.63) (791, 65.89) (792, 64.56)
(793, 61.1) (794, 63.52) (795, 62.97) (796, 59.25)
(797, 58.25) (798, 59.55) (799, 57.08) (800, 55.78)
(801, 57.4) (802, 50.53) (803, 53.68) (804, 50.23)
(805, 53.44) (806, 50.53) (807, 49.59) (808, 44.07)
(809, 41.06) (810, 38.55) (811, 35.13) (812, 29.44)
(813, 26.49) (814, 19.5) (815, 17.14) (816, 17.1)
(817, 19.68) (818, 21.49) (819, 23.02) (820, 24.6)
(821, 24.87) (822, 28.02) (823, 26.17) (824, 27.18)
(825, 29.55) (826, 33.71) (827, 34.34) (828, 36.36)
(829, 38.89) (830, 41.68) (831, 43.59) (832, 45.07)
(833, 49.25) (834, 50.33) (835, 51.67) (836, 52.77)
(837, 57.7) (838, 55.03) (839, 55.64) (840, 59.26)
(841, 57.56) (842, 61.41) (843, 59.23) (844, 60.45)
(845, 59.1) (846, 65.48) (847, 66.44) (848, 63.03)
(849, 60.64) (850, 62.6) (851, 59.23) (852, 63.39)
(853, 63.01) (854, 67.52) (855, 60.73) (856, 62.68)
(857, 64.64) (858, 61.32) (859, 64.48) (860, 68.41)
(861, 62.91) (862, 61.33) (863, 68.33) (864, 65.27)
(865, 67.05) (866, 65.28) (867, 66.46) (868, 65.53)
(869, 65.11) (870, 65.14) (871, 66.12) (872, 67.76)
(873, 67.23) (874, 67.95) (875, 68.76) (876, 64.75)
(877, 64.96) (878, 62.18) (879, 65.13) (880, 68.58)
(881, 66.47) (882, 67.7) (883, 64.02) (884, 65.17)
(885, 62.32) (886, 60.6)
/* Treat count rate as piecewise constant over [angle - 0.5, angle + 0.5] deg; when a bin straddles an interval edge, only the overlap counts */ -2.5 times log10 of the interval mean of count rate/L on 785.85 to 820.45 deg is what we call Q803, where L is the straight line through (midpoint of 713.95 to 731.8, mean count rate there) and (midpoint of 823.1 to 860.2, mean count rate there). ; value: 0.26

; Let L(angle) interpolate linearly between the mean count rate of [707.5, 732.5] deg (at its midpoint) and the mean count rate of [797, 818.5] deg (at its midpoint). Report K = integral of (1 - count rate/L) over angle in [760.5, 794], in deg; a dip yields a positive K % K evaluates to -3.0 deg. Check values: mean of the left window 65.1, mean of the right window 40.8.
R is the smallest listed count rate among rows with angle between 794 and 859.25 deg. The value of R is 17.1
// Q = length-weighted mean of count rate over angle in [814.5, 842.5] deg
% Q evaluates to 38.7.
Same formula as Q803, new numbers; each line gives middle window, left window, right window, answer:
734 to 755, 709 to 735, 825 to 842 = -0.149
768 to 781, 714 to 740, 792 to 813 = 0.458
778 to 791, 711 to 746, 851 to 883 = 0.194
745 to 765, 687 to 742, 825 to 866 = -0.162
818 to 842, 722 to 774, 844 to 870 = 0.494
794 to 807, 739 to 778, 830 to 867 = 0.090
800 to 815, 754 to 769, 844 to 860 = 0.448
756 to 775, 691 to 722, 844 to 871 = 0.026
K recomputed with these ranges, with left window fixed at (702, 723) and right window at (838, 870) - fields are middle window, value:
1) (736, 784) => -3.45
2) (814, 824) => 6.28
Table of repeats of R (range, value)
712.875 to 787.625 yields 31.84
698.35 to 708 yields 36.41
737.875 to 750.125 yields 70.23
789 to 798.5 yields 58.25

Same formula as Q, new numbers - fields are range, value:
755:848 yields 49.2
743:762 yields 70.9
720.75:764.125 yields 72.7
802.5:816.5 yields 37.6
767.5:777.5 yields 38.1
